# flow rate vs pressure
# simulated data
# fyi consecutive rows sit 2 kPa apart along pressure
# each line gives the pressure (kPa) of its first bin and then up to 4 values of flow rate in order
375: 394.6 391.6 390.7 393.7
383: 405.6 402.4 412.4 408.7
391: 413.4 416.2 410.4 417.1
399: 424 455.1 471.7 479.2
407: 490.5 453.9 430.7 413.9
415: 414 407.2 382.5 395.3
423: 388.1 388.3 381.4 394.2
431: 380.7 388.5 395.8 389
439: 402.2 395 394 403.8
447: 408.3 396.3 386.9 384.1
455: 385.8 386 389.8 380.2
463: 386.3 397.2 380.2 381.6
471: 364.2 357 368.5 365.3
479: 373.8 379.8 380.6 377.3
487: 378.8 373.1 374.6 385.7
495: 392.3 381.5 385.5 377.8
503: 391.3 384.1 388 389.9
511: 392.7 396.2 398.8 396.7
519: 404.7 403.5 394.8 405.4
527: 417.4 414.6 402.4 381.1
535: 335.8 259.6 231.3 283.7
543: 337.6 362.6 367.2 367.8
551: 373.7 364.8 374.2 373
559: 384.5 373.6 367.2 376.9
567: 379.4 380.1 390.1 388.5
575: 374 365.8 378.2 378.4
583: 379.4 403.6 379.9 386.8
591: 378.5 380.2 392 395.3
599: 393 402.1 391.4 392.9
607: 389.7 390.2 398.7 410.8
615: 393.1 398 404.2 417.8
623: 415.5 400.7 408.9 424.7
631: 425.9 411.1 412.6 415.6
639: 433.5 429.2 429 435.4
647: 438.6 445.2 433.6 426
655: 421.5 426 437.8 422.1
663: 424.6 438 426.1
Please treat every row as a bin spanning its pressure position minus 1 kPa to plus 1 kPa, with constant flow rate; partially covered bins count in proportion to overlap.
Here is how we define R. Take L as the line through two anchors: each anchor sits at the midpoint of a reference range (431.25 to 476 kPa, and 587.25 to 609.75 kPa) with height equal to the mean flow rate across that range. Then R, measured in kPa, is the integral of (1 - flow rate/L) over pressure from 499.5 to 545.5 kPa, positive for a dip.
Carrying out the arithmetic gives 1.9 kPa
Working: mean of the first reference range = 387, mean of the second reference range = 390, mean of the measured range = 372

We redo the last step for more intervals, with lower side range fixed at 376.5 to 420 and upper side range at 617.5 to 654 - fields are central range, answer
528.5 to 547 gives 3.87 kPa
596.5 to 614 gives 1.09 kPa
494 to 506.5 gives 1.09 kPa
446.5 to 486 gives 3.86 kPa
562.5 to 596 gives 3.25 kPa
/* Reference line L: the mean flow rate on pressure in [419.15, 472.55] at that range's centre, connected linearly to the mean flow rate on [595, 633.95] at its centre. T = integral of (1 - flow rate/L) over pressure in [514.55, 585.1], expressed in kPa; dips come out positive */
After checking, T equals 4.8 kPa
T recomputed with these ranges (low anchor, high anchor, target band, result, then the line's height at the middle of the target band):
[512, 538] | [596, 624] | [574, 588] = 0.5 kPa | 395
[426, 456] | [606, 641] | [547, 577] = 2.1 kPa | 404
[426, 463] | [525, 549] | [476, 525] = -2.9 kPa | 365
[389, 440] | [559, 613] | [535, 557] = 3.2 kPa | 392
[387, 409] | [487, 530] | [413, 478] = 4.7 kPa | 419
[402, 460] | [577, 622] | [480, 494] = 0.8 kPa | 401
